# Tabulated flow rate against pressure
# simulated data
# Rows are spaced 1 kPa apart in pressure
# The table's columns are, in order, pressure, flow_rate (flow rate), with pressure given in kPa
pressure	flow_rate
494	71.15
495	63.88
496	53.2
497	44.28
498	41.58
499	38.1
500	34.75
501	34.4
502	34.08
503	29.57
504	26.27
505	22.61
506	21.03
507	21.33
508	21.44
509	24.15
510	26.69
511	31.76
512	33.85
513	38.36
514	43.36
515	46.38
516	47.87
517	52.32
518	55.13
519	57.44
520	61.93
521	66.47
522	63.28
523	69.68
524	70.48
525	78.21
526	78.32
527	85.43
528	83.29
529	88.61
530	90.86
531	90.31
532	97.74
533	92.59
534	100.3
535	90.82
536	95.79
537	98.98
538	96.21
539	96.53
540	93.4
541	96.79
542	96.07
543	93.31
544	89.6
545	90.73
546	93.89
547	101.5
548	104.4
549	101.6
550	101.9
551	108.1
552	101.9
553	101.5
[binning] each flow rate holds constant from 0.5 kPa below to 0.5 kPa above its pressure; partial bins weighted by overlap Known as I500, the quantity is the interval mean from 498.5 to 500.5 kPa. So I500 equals 36.4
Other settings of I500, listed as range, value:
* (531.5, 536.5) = 95.4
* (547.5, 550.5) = 103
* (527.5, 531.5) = 88.3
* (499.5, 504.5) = 31.8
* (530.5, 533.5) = 93.5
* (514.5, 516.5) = 47.1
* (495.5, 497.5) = 48.7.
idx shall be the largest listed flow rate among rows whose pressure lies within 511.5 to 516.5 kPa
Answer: 47.87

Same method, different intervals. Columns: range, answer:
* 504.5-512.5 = 33.85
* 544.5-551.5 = 108.1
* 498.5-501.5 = 38.1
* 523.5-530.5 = 90.86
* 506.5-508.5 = 21.44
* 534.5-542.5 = 98.98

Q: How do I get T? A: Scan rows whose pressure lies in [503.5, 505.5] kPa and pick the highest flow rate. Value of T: 26.27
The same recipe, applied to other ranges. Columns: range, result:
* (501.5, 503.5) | 34.08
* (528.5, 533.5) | 97.74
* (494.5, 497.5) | 63.88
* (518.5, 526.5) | 78.32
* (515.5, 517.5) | 52.32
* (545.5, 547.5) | 101.5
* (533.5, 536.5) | 100.3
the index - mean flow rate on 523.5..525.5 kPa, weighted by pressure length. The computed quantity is 74.3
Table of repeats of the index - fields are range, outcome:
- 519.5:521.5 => 64.2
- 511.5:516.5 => 42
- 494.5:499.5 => 48.2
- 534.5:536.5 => 93.3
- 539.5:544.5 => 93.8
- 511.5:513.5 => 36.1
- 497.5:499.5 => 39.8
